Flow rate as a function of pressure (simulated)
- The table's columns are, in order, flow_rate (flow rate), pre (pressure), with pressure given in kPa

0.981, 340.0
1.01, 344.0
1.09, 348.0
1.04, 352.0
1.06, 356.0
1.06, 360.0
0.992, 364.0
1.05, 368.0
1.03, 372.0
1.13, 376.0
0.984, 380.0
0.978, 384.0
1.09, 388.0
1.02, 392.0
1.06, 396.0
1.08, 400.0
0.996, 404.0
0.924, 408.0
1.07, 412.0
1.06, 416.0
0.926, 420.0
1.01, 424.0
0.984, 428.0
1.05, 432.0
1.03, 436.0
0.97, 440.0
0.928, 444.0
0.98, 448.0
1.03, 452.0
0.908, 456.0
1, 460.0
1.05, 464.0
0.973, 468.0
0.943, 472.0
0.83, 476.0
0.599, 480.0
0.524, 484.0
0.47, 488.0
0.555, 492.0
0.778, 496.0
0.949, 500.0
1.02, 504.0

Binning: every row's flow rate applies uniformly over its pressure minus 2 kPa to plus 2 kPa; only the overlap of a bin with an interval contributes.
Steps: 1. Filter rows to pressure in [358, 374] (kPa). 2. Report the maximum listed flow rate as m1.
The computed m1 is 1.06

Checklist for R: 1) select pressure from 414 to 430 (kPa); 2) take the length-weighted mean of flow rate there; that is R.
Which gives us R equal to 0.995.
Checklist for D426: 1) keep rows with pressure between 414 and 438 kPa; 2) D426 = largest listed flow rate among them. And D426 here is 1.06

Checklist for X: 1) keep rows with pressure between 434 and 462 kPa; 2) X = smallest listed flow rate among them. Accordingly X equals 0.908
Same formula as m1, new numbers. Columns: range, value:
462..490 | 1.05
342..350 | 1.09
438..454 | 1.03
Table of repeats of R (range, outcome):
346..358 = 1.06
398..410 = 1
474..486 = 0.651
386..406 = 1.05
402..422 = 0.995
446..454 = 1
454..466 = 0.986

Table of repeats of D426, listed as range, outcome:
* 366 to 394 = 1.13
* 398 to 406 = 1.08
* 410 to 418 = 1.07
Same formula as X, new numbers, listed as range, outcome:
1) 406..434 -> 0.924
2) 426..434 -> 0.984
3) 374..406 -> 0.978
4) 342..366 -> 0.992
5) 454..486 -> 0.524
